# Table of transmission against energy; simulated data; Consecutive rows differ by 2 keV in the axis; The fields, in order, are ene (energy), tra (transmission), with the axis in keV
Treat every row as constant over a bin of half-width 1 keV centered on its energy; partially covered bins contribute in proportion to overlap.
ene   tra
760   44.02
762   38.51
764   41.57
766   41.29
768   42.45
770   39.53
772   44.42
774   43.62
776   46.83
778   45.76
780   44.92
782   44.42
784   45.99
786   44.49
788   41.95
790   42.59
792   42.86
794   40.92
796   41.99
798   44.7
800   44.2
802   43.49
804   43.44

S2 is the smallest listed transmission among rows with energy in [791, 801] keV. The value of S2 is 40.92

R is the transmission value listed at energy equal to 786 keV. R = 44.49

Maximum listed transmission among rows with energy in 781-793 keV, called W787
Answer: 45.99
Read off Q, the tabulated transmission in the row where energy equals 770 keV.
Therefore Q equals 39.53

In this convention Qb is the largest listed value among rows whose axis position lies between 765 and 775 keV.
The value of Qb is 44.42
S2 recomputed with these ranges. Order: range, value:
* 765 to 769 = 41.29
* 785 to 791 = 41.95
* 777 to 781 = 44.92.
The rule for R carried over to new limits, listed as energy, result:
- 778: 45.76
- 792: 42.86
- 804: 43.44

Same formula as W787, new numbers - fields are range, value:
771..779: 46.83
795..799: 44.7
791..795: 42.86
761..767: 41.57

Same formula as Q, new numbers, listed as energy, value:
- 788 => 41.95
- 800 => 44.2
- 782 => 44.42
